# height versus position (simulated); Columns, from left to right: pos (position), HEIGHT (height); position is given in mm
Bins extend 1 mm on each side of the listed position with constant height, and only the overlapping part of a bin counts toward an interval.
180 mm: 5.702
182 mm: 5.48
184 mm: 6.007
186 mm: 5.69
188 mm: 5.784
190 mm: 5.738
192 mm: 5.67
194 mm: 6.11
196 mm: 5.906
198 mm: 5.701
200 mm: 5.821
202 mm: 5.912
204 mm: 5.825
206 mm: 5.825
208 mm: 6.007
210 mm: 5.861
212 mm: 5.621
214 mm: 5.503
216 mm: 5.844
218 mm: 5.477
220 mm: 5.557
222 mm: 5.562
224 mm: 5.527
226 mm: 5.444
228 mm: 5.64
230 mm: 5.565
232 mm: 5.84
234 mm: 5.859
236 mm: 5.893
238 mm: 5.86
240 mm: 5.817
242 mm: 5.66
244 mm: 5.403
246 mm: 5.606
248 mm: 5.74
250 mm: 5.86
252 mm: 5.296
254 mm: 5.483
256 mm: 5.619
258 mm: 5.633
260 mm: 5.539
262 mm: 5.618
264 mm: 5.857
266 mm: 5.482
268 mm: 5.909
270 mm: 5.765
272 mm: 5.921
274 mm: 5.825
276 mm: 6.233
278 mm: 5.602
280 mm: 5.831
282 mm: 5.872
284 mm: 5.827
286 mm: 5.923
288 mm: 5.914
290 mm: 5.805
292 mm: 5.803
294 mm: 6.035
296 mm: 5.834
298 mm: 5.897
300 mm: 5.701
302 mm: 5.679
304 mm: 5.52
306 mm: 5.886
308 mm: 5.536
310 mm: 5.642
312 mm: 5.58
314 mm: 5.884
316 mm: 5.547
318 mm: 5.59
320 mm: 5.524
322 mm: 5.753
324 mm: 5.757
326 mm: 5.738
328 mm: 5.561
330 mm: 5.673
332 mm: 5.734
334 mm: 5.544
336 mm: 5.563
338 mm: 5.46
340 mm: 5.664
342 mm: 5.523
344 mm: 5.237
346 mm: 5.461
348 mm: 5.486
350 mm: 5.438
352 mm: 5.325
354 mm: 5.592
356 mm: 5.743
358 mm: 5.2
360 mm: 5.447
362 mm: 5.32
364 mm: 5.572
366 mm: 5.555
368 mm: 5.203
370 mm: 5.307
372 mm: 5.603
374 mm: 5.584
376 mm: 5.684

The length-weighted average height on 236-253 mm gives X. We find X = 5.67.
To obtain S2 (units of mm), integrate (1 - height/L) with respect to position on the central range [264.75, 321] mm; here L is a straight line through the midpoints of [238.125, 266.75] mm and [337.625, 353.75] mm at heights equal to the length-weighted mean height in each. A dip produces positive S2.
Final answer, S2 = -2.22 mm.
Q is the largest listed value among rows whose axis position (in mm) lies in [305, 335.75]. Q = 5.886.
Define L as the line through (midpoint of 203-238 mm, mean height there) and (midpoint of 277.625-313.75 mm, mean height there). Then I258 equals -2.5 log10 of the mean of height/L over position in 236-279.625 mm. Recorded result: 0.01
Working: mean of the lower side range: 5.7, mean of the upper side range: 5.78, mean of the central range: 5.71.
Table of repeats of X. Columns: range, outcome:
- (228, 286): 5.73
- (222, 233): 5.6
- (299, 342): 5.64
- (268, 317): 5.8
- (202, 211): 5.88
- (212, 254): 5.64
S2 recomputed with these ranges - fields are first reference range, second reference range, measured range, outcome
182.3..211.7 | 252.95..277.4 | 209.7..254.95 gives 1.1 mm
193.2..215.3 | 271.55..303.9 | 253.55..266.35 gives 0.5 mm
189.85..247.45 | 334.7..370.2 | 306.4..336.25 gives -0.7 mm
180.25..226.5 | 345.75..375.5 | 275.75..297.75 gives -1.1 mm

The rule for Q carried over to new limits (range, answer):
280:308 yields 6.035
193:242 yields 6.11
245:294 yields 6.233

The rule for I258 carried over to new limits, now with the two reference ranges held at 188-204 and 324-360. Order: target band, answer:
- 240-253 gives 0.02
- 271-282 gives -0.04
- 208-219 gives 0.02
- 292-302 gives -0.04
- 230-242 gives -0.01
